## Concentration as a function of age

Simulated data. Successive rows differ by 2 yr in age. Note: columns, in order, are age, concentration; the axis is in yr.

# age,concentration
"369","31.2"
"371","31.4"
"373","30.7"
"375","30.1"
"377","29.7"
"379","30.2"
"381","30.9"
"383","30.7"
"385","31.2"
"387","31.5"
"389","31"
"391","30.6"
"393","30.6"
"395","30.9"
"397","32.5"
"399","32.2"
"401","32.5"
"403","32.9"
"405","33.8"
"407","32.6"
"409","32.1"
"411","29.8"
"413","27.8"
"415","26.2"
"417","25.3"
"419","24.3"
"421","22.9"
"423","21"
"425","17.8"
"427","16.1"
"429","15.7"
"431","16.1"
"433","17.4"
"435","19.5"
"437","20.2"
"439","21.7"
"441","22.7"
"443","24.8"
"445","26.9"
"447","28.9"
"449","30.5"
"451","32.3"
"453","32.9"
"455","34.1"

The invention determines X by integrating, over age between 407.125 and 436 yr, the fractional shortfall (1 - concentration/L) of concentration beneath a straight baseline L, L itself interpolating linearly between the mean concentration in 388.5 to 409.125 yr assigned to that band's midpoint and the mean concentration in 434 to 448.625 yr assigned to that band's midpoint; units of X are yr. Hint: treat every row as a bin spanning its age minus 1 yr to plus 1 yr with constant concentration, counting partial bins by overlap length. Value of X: 5.5 yr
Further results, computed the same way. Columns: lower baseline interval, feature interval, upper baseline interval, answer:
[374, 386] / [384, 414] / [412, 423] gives -4.21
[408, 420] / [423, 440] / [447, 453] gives 6.45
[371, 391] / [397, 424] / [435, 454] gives -0.10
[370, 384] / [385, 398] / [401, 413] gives 0.00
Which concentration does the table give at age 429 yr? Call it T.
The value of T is 15.7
